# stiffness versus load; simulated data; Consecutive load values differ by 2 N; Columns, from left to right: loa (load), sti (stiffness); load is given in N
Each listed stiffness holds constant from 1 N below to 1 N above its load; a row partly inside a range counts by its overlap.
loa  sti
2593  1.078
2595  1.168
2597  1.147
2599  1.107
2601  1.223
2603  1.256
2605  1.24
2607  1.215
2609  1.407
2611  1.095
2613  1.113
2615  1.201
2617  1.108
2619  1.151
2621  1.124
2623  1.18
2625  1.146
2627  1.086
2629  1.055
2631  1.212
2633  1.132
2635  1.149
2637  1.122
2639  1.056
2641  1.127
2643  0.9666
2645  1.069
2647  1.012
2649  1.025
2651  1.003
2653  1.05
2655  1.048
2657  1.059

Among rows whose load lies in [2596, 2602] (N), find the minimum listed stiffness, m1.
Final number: 1.107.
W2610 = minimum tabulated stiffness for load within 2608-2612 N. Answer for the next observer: 1.095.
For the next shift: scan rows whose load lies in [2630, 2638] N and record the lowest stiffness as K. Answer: 1.122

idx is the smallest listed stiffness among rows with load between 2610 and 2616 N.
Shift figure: 1.095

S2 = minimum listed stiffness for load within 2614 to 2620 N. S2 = 1.108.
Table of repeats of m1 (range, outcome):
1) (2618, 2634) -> 1.055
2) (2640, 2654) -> 0.9666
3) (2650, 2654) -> 1.003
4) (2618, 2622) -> 1.124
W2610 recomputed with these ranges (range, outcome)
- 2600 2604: 1.223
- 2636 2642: 1.056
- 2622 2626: 1.146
